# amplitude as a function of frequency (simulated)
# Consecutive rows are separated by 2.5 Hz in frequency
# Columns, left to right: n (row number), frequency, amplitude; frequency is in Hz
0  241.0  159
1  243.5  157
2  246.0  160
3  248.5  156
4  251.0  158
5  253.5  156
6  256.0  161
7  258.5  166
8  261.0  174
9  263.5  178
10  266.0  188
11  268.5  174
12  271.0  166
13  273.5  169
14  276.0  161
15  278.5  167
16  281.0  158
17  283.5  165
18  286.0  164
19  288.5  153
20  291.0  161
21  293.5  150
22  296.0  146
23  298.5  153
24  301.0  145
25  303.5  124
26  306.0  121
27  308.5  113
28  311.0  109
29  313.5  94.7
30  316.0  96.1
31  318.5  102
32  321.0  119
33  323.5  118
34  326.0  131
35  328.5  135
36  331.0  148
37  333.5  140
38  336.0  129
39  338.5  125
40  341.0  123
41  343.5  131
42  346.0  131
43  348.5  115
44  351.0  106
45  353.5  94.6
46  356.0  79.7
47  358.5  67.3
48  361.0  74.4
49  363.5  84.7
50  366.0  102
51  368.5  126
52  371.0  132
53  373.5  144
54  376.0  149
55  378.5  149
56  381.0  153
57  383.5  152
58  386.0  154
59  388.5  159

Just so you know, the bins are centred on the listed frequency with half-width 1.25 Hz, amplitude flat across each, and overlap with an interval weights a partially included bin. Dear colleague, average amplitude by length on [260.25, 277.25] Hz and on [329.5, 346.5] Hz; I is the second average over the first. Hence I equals 0.77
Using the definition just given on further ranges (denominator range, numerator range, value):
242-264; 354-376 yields 0.64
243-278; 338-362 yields 0.63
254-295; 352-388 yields 0.72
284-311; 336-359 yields 0.78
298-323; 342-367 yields 0.85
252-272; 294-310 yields 0.79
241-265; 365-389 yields 0.87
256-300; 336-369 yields 0.64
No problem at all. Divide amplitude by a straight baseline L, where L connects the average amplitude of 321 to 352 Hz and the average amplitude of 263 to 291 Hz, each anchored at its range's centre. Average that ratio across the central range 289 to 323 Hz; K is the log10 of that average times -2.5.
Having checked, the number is 0.18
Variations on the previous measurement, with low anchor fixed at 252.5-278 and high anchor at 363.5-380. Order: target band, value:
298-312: 0.22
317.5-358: 0.19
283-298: 0.03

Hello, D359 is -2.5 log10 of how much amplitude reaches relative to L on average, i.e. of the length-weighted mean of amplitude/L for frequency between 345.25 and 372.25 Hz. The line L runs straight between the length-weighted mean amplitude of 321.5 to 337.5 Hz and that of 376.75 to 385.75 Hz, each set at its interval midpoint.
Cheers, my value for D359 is 0.38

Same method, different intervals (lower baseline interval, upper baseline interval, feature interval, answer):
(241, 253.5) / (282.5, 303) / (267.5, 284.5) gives -0.07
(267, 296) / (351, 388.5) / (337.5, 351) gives 0.07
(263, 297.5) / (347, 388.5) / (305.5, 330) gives 0.26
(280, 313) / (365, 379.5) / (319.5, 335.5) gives 0.06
